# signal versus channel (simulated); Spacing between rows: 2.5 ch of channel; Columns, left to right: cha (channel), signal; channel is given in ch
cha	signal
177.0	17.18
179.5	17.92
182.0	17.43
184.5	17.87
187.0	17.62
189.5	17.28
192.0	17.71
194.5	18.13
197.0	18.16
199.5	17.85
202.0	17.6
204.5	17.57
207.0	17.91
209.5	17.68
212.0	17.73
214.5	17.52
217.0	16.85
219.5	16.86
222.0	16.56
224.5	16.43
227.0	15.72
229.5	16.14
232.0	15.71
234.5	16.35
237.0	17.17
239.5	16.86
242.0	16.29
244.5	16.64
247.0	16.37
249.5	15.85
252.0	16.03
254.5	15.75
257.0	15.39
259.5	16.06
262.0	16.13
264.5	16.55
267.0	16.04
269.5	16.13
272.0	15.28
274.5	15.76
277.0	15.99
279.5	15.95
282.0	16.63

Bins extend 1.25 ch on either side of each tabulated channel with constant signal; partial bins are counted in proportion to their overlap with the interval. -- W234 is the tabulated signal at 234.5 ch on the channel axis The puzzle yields 16.35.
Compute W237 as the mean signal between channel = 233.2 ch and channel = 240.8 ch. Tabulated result 16.8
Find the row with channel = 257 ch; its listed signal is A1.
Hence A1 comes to 15.39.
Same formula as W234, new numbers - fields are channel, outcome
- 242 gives 16.29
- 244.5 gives 16.64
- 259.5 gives 16.06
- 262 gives 16.13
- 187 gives 17.62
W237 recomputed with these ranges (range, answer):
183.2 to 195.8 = 17.7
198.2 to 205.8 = 17.7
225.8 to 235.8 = 16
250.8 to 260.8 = 15.8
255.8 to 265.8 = 16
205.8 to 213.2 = 17.8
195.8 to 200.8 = 18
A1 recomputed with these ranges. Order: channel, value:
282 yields 16.63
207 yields 17.91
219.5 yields 16.86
